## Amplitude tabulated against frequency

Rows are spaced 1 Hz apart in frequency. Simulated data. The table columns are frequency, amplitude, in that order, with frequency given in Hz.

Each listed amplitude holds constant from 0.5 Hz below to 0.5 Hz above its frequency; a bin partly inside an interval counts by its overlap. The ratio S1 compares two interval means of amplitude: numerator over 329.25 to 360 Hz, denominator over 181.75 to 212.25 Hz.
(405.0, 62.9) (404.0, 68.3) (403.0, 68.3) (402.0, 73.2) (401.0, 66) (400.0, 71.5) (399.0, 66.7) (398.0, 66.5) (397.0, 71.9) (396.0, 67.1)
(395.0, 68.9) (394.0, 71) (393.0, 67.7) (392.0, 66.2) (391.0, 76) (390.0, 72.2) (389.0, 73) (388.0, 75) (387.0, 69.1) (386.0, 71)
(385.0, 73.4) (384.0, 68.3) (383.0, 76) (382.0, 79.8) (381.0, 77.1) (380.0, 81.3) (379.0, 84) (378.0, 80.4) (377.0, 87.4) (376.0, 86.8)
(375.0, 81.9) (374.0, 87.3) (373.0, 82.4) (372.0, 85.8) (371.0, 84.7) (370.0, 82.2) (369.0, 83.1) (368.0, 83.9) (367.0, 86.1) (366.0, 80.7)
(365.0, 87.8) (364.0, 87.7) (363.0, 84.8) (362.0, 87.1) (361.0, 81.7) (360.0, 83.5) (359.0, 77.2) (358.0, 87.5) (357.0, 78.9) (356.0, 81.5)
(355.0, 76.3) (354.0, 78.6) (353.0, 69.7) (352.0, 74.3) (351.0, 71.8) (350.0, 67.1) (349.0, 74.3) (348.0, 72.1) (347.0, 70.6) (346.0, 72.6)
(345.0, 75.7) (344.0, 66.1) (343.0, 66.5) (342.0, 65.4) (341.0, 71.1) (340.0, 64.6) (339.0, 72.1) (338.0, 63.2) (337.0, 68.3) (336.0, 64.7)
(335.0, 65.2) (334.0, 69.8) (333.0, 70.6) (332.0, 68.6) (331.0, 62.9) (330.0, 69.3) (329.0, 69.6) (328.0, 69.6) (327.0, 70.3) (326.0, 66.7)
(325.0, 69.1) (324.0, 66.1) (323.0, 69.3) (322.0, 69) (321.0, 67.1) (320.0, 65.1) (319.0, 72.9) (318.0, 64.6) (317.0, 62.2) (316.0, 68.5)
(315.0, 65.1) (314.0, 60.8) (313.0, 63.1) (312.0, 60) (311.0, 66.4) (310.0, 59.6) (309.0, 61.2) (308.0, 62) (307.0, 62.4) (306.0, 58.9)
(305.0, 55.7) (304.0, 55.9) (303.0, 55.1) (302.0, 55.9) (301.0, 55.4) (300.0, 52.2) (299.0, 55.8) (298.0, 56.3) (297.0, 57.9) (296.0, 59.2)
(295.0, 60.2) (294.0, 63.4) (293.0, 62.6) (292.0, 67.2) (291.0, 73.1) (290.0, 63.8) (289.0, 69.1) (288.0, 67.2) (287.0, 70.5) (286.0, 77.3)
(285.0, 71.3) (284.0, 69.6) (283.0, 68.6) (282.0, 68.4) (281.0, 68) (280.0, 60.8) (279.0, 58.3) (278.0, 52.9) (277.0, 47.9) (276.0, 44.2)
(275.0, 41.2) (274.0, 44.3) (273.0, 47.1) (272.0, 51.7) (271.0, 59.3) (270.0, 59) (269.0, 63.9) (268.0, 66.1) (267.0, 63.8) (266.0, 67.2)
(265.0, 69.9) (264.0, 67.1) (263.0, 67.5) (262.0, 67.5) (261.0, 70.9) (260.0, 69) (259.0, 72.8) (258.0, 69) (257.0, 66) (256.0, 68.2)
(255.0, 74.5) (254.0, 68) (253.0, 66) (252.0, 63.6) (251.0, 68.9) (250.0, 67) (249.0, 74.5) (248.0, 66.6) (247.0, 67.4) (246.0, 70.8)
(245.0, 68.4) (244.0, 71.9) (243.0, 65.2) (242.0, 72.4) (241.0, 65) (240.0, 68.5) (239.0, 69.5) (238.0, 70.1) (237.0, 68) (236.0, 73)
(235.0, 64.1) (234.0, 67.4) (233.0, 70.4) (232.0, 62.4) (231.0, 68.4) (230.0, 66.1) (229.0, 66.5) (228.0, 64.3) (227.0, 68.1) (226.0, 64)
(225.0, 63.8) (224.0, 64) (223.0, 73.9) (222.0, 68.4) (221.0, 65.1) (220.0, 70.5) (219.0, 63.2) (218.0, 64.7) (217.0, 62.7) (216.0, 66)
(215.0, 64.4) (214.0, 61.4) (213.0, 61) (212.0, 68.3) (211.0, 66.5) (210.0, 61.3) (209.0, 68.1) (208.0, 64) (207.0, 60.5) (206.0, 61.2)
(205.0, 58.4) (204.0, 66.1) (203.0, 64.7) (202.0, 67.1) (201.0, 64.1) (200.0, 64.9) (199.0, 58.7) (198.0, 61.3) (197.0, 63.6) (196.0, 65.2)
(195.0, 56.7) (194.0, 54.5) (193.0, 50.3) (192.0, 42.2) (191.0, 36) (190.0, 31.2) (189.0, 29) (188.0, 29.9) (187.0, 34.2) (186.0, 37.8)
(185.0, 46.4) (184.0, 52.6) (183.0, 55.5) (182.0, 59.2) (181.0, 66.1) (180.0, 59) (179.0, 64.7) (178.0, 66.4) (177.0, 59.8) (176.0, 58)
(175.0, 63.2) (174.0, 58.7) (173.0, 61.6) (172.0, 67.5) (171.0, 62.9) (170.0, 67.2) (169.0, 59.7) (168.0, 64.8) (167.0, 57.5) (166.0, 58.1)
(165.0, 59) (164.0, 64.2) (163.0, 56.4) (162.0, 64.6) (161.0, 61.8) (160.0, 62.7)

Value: 1.31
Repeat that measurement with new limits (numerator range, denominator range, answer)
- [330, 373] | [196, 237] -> 1.16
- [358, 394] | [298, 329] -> 1.27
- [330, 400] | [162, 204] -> 1.34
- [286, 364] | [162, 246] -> 1.11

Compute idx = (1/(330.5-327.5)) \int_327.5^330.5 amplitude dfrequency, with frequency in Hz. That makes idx 69.5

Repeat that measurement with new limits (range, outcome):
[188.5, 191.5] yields 32.1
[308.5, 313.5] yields 62.1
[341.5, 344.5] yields 66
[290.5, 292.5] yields 70.2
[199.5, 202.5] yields 65.4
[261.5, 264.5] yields 67.4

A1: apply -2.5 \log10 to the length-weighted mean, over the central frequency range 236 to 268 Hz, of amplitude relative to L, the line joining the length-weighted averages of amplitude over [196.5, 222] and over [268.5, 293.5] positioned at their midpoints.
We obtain -0.10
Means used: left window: 64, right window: 61.1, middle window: 68.6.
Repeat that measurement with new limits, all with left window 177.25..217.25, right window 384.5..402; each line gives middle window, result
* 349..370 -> -0.18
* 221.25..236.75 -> -0.14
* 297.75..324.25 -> 0.05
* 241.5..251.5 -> -0.15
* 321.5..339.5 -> -0.03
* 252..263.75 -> -0.13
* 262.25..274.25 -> 0.01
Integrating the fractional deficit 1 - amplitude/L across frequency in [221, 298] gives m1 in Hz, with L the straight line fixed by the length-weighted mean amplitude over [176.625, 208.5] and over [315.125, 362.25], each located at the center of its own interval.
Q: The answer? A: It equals -4.1 Hz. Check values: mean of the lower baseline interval 54.7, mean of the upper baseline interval 70.9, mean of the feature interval 65.3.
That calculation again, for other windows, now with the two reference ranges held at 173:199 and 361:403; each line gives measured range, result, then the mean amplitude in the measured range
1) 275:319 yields 3.15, 61.7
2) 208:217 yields -1.41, 64.5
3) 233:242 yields -1.47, 68.6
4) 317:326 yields 0.27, 67.5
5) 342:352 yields 0.30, 70.7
